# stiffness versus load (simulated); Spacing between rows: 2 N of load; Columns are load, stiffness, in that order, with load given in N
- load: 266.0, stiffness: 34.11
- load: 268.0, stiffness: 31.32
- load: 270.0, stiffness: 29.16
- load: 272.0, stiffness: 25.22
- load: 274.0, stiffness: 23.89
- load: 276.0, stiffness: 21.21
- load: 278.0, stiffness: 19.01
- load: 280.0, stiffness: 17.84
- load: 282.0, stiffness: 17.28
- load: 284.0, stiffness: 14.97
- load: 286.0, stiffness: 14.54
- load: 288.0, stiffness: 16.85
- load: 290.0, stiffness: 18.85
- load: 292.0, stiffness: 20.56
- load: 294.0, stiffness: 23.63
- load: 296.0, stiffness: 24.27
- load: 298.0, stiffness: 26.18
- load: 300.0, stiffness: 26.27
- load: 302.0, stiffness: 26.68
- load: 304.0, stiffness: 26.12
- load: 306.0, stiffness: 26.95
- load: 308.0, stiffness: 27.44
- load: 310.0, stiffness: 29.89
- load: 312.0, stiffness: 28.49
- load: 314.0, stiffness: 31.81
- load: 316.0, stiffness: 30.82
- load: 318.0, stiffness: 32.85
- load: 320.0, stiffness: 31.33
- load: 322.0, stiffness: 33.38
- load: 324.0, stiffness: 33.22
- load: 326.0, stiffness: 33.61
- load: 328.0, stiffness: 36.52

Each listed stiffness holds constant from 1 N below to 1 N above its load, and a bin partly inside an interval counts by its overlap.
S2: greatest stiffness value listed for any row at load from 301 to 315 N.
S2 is 31.81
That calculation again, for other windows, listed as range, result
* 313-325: 33.38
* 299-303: 26.68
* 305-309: 27.44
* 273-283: 23.89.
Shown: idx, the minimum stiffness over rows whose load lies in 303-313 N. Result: 26.12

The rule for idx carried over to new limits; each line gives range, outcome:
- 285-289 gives 14.54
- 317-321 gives 31.33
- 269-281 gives 17.84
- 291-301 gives 20.56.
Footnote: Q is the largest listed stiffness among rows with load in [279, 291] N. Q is 18.85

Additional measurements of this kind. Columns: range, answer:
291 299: 26.18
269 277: 29.16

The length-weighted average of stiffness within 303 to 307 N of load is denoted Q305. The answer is 26.5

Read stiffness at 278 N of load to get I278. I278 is 19.01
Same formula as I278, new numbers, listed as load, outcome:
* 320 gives 31.33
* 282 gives 17.28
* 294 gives 23.63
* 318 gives 32.85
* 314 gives 31.81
